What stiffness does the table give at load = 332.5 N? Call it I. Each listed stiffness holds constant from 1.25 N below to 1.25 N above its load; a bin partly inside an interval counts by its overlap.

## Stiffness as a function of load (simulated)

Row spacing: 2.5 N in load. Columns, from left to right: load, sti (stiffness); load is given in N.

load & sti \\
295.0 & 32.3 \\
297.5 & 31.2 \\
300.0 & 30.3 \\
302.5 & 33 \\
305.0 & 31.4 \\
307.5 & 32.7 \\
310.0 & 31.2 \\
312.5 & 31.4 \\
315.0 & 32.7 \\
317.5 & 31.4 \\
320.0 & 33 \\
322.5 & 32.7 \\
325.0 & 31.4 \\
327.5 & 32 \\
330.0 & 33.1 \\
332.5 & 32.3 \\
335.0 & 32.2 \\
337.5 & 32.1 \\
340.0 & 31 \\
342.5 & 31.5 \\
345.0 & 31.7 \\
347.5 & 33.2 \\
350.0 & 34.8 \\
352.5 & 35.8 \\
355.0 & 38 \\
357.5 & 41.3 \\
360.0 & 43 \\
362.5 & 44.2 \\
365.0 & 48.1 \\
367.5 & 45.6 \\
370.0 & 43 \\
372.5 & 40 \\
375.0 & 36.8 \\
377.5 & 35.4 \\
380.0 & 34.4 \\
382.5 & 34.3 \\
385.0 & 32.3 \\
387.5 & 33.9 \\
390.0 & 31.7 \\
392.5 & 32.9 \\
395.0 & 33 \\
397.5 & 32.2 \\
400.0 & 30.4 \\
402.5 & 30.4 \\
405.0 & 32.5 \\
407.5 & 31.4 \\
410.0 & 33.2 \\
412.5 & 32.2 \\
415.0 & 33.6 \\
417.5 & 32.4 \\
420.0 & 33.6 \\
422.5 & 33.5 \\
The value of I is 32.3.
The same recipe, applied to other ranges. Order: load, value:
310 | 31.2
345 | 31.7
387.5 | 33.9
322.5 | 32.7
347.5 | 33.2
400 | 30.4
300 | 30.3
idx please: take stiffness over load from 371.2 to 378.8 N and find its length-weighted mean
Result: 37.4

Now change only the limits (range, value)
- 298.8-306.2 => 31.6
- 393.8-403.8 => 31.5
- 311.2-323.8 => 32.2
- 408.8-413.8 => 32.7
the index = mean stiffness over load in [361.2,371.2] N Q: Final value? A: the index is 45.2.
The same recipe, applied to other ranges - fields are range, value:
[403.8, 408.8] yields 32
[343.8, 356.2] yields 34.7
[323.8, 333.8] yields 32.2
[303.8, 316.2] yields 31.9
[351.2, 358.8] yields 38.4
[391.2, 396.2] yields 32.9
